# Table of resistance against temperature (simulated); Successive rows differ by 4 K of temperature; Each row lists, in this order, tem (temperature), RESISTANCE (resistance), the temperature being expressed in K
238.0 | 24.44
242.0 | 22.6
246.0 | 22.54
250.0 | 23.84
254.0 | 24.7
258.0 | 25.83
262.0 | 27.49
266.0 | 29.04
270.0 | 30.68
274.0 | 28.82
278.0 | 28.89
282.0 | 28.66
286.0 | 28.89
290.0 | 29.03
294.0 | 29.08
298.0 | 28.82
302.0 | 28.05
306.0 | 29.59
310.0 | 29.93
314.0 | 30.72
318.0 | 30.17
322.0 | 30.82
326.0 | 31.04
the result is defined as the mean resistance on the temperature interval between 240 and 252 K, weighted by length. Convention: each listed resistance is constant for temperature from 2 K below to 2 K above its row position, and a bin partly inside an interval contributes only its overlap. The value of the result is 23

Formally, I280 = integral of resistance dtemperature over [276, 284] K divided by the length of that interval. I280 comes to 28.8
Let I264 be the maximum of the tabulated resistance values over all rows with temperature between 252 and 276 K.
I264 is 30.68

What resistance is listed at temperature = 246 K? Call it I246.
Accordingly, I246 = 22.54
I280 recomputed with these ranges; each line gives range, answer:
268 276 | 29.8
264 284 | 29.2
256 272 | 28.3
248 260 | 24.8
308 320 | 30.3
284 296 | 29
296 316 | 29.4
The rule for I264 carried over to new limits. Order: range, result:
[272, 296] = 29.08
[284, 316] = 30.72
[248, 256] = 24.7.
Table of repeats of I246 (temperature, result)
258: 25.83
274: 28.82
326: 31.04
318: 30.17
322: 30.82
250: 23.84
